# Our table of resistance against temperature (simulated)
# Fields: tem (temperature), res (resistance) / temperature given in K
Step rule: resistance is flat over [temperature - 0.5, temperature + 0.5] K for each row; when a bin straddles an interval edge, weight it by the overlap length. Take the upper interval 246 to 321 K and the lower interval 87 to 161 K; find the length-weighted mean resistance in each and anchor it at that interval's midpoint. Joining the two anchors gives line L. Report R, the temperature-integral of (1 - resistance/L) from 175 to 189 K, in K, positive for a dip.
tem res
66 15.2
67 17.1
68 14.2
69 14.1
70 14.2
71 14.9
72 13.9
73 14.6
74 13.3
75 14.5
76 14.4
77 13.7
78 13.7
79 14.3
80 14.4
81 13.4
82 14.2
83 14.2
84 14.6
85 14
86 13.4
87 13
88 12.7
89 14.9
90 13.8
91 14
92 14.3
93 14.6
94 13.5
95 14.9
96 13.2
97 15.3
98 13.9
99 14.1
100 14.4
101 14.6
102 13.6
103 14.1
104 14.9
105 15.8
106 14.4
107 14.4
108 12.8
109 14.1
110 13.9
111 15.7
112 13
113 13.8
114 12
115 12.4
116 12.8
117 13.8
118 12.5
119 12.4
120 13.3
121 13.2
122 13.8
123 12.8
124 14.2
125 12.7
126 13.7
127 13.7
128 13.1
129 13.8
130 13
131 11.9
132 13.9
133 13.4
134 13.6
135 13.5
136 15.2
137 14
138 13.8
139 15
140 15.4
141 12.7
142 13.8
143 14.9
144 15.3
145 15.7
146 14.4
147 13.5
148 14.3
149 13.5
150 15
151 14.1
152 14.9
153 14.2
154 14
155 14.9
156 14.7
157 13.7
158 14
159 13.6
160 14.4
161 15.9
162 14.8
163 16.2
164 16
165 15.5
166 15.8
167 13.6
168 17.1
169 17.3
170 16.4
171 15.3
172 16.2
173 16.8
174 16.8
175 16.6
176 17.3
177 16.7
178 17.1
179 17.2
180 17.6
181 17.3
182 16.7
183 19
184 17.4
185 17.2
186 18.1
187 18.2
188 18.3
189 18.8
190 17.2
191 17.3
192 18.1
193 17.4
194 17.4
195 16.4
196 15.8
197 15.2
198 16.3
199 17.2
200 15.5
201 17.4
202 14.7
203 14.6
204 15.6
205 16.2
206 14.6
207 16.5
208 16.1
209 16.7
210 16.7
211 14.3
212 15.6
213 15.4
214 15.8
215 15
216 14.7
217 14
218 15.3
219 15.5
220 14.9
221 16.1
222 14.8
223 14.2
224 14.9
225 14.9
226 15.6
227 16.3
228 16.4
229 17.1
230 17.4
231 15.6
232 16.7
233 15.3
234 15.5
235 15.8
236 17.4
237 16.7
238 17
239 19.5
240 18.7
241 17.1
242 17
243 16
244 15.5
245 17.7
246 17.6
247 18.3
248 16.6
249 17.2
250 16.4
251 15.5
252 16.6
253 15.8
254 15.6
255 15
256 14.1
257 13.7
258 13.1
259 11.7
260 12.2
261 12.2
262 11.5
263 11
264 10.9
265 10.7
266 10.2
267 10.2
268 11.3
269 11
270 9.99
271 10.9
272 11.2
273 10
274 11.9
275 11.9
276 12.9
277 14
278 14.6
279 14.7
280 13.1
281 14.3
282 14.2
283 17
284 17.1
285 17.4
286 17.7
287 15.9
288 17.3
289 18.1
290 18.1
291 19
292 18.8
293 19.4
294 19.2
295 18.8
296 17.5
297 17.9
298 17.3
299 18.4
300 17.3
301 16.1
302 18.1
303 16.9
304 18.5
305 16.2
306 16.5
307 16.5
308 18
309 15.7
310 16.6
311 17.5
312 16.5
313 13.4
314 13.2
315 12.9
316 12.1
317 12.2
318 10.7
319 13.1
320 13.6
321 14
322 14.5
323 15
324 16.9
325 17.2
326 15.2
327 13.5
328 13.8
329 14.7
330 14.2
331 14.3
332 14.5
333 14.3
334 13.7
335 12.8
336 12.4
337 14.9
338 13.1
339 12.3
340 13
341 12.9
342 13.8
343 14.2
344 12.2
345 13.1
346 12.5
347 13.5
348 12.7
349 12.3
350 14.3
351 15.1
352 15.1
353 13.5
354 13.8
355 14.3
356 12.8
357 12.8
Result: -3.2 K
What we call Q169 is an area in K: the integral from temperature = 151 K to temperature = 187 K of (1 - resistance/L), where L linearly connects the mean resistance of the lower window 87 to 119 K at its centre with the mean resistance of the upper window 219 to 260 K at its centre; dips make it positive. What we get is -2.6 K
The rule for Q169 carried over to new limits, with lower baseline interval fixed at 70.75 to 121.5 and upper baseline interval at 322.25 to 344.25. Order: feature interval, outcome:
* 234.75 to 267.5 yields -2.3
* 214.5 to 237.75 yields -2.8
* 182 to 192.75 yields -3.0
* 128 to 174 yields -2.3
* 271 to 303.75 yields -4.7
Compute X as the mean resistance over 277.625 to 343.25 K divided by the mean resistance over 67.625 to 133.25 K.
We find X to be 1.1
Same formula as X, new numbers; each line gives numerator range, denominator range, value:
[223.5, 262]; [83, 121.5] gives 1.15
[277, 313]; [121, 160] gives 1.21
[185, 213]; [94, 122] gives 1.20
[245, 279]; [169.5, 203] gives 0.78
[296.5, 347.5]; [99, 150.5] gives 1.07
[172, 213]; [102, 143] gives 1.22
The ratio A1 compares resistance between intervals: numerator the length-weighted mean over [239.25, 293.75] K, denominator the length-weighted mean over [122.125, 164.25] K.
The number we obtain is 1.0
